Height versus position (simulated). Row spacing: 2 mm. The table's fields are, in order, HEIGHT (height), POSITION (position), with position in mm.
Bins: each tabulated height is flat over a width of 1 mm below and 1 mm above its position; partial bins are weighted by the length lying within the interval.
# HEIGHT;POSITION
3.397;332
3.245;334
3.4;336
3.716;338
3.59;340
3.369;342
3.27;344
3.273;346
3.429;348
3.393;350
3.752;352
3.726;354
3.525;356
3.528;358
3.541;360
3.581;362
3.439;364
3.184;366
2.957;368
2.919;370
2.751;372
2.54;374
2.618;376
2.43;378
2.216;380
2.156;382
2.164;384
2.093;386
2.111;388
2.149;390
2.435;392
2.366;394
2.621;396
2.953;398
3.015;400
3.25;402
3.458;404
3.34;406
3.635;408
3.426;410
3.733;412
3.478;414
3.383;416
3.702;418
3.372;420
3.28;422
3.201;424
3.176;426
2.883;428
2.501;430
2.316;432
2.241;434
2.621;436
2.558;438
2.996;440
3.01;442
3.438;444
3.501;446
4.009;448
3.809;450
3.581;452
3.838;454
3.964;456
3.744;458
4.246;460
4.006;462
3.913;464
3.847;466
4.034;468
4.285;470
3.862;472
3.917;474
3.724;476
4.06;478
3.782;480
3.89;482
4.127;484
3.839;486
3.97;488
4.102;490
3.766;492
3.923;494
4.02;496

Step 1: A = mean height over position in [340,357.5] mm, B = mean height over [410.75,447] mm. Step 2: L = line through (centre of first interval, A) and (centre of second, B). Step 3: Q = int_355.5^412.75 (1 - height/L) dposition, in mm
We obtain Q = 7.1 mm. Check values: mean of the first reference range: 3.48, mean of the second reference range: 3.08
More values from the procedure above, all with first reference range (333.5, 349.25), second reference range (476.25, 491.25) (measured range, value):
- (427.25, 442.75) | 4.7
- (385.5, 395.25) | 3.7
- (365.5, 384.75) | 5.2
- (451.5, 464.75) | -0.2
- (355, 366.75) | 0.1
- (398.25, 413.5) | 1.1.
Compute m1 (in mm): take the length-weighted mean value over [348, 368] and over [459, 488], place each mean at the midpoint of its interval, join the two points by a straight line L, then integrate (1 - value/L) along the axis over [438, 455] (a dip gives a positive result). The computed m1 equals 1.7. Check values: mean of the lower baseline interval 3.49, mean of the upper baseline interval 3.97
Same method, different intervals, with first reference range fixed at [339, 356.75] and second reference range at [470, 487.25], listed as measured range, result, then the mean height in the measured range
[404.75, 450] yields 6.75 mm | 3.19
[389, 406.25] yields 3.92 mm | 2.82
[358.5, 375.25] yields 2.00 mm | 3.12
